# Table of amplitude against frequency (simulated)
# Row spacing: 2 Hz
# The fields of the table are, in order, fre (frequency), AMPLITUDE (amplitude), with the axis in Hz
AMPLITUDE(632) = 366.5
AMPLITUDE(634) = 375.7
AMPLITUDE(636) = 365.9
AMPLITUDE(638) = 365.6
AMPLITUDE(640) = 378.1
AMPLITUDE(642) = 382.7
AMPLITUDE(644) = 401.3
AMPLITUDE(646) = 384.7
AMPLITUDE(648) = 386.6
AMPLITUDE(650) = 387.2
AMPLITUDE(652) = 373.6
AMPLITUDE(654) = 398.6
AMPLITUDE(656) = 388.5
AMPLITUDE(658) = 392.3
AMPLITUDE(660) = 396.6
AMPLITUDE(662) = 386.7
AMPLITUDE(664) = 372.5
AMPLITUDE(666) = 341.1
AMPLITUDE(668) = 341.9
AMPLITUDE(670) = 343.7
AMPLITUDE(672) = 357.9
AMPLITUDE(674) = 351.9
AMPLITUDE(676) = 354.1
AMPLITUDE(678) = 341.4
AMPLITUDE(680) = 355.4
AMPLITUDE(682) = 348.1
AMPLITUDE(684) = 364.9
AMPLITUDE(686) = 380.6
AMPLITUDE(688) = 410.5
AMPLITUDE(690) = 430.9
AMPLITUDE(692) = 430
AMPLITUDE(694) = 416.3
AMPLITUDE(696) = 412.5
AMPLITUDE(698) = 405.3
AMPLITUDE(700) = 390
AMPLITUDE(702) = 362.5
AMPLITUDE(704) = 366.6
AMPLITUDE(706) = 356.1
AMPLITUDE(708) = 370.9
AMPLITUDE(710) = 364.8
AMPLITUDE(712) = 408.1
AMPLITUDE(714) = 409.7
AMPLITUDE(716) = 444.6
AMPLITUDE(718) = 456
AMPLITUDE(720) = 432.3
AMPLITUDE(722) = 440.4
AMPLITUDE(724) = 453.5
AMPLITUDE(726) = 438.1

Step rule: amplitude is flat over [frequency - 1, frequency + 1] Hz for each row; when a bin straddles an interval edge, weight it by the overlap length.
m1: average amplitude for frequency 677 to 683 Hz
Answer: 348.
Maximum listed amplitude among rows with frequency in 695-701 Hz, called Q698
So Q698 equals 412.5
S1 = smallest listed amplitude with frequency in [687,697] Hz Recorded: 410.5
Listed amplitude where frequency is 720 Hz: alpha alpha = 432.3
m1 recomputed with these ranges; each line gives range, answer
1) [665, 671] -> 342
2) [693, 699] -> 411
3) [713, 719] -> 437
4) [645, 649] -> 386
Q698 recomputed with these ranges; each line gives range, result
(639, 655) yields 401.3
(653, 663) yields 398.6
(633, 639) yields 375.7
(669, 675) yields 357.9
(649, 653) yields 387.2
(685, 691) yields 430.9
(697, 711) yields 405.3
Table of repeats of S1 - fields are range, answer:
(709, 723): 364.8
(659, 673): 341.1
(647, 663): 373.6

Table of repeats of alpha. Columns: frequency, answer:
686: 380.6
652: 373.6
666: 341.1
